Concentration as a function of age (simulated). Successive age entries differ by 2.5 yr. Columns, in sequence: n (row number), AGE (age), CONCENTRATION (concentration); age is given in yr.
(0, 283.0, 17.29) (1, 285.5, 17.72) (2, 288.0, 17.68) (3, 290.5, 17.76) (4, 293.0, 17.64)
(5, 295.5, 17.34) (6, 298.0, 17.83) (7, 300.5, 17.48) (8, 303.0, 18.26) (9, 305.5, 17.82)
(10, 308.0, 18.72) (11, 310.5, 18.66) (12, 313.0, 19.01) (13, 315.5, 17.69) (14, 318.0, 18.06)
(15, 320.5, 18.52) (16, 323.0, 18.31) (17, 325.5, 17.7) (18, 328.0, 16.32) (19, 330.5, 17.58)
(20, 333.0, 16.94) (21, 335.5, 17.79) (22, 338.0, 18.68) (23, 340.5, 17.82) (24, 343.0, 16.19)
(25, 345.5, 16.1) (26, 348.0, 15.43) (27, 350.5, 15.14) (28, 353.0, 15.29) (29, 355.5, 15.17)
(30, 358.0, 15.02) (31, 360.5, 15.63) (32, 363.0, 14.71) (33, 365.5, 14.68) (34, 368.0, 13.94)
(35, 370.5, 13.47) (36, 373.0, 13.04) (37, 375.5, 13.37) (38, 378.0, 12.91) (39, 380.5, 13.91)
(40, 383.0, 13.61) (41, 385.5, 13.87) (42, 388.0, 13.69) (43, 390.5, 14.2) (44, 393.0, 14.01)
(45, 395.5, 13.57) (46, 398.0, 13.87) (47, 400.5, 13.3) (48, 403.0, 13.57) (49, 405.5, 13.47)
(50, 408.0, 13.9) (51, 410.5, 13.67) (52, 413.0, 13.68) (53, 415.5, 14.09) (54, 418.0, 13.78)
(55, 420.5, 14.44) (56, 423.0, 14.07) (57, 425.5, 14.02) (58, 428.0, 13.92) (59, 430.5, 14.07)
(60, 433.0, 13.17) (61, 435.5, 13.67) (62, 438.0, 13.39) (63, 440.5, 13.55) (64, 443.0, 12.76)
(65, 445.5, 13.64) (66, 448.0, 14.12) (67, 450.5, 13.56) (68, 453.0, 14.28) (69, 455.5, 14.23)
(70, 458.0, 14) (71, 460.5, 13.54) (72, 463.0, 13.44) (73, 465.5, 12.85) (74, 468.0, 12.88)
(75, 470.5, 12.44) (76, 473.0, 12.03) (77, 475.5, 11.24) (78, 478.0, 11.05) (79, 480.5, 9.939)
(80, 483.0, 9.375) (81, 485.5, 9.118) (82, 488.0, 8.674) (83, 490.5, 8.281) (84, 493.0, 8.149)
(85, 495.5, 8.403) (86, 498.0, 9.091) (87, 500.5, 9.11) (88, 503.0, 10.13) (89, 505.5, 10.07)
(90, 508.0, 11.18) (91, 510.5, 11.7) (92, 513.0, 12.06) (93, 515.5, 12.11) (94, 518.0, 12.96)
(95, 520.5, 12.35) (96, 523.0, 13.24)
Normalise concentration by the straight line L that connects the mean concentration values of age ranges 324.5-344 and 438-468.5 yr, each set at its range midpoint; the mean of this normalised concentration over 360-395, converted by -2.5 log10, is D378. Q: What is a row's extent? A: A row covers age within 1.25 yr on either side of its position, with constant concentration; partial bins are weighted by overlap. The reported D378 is 0.15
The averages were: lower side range 17.4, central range 13.9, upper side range 13.6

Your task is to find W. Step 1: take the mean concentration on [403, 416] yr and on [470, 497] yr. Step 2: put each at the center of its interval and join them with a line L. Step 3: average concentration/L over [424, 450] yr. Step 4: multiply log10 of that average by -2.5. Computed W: -0.12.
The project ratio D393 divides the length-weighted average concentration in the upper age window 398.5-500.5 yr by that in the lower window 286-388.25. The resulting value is 0.8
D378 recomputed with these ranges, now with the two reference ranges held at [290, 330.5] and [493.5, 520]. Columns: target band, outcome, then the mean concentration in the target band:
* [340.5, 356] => 0.05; 15.8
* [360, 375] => 0.12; 14.1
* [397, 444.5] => 0.01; 13.7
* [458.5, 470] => -0.08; 13.2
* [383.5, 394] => 0.08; 13.9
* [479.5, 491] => 0.25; 9.11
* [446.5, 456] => -0.11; 14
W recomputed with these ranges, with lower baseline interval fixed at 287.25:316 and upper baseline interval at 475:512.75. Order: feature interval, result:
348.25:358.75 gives 0.041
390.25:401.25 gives 0.014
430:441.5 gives -0.110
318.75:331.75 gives -0.044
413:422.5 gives -0.083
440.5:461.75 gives -0.188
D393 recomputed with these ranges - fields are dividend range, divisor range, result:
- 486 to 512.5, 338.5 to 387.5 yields 0.65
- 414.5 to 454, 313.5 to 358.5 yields 0.81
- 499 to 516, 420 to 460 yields 0.79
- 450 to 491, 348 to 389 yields 0.83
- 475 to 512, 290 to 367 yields 0.57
